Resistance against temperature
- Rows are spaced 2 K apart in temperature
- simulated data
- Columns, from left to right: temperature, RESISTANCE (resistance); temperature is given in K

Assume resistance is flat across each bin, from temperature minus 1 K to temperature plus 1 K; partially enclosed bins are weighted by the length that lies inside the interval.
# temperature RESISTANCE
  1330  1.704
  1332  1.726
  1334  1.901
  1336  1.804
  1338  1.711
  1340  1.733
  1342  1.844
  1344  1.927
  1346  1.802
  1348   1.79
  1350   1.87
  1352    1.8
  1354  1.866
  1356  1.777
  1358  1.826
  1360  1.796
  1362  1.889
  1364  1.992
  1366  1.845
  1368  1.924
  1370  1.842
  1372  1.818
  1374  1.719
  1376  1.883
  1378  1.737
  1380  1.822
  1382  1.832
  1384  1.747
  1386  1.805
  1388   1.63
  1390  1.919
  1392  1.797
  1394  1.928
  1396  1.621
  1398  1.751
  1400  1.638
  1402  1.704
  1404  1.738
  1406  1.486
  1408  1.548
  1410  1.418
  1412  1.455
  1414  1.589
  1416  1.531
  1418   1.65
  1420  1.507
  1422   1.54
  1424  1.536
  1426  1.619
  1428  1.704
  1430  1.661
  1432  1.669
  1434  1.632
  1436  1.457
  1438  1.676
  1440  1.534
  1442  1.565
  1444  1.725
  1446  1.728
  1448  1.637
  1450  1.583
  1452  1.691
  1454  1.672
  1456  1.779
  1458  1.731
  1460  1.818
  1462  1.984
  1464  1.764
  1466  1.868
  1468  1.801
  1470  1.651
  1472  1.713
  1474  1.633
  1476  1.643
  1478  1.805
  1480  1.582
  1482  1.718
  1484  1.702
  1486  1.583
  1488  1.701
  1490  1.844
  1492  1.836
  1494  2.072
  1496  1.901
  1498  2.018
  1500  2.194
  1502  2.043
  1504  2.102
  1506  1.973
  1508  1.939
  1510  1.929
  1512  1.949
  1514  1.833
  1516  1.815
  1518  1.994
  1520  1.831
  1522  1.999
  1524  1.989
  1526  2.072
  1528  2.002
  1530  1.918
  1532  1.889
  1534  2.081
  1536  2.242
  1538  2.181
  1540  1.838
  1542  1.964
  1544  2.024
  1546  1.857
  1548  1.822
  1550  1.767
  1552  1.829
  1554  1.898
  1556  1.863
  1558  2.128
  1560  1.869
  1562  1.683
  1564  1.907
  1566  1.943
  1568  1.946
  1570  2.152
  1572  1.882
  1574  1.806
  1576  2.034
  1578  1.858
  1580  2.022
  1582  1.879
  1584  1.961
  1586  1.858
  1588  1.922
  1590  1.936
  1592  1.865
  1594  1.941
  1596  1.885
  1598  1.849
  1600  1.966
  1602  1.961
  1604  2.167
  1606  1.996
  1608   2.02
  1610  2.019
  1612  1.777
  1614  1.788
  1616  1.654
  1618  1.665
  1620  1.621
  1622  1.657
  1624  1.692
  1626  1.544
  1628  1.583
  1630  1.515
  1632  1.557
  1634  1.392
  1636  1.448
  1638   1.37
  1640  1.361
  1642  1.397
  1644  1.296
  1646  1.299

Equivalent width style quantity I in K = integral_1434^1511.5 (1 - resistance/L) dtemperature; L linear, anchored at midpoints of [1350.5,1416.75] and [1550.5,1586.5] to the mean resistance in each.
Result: 2.2 K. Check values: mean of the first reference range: 1.75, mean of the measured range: 1.78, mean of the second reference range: 1.92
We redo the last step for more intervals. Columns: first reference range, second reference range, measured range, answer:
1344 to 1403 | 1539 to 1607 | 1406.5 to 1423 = 2.7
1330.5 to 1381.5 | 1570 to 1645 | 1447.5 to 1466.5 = 0.5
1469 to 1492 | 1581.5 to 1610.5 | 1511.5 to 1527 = -1.3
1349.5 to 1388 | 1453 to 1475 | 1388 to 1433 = 4.1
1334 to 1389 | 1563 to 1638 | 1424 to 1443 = 2.2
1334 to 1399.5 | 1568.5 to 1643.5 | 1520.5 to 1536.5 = -2.0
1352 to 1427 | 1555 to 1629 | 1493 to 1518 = -2.4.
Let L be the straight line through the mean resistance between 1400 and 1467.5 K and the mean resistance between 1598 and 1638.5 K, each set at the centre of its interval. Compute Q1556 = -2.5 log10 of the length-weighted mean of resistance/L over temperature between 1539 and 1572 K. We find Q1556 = -0.12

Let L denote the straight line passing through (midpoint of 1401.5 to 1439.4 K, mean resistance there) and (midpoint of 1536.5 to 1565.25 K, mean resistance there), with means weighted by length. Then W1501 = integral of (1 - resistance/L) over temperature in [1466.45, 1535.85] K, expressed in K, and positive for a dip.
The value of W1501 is -3.64 K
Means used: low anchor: 1.58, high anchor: 1.91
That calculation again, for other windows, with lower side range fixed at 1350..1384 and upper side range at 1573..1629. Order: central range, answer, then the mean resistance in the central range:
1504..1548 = -2.8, 1.97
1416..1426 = 1.5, 1.56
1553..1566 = -0.3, 1.9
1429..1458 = 3.1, 1.65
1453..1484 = 1.7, 1.74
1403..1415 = 1.9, 1.54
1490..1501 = -0.9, 1.99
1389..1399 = 0.2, 1.8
